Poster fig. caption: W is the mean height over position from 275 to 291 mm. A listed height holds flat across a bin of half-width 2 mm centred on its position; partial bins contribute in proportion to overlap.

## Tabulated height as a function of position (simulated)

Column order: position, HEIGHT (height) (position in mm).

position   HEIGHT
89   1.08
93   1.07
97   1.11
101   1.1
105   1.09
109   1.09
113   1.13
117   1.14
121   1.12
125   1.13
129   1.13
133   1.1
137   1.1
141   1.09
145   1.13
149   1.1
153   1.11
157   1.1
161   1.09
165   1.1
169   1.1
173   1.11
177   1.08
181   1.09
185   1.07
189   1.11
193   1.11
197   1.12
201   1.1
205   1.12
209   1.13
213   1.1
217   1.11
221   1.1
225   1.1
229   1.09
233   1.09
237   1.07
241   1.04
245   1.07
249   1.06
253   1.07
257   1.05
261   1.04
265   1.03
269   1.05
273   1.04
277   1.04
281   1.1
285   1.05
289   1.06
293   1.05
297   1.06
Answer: 1.06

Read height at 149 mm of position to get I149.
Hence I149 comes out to 1.1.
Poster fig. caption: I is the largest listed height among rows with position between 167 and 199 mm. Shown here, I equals 1.12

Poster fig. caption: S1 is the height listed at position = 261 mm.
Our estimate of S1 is 1.04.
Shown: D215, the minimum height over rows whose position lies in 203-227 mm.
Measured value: 1.1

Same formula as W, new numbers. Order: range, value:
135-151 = 1.1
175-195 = 1.09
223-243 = 1.08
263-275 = 1.04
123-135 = 1.12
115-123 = 1.13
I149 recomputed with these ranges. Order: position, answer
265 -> 1.03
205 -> 1.12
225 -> 1.1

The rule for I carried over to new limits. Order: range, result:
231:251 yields 1.09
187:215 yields 1.13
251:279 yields 1.07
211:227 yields 1.11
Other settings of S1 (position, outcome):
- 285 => 1.05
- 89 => 1.08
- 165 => 1.1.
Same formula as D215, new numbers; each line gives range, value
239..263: 1.04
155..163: 1.09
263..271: 1.03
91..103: 1.07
